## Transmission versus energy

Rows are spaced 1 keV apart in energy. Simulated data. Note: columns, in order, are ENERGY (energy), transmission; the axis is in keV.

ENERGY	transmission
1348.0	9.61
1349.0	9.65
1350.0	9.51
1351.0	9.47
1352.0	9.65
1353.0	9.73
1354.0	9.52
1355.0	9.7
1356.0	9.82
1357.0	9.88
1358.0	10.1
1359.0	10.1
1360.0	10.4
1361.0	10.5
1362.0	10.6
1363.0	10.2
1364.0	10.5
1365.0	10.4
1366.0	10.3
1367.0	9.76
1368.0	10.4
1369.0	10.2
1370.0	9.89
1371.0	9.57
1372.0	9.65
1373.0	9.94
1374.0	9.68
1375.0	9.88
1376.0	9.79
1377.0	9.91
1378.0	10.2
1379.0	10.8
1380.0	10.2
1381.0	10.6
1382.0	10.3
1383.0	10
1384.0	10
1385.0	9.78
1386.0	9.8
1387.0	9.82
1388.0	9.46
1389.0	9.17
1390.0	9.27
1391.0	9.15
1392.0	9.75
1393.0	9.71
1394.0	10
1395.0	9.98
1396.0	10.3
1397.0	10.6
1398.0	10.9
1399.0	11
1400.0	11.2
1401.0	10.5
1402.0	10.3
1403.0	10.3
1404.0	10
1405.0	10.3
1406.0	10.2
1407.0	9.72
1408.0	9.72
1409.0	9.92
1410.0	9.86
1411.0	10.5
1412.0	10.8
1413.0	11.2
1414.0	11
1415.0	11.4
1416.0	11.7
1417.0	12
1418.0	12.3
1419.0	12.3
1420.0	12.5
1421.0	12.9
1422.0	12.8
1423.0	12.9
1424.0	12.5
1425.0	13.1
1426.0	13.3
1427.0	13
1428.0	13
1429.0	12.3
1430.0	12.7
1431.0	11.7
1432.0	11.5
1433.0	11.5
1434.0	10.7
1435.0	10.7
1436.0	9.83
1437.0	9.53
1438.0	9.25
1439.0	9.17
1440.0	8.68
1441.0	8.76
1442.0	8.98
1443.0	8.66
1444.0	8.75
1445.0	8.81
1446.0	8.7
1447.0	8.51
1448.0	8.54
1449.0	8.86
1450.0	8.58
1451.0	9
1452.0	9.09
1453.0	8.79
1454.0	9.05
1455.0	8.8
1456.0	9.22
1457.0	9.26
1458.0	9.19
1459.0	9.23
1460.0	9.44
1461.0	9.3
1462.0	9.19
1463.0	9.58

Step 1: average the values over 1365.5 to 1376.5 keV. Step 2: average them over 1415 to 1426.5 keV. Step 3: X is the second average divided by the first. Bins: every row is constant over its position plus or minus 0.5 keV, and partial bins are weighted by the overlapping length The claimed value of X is 1.26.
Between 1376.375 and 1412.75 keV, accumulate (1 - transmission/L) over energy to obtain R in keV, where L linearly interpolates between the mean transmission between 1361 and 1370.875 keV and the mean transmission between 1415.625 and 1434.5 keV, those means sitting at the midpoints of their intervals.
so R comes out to 3.7 keV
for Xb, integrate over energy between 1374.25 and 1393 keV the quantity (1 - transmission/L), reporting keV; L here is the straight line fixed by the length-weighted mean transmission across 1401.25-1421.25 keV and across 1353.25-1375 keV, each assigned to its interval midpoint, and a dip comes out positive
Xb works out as 1.0 keV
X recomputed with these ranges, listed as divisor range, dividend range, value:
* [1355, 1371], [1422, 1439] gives 1.15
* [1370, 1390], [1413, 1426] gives 1.24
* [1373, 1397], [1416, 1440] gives 1.18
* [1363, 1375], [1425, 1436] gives 1.20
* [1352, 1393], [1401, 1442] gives 1.12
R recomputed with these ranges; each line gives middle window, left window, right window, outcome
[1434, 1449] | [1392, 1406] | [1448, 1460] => 0.34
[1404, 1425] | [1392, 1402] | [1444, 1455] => -3.15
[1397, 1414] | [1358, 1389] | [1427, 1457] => -0.85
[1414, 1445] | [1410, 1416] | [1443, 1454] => -3.94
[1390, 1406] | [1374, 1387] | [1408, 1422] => 0.77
